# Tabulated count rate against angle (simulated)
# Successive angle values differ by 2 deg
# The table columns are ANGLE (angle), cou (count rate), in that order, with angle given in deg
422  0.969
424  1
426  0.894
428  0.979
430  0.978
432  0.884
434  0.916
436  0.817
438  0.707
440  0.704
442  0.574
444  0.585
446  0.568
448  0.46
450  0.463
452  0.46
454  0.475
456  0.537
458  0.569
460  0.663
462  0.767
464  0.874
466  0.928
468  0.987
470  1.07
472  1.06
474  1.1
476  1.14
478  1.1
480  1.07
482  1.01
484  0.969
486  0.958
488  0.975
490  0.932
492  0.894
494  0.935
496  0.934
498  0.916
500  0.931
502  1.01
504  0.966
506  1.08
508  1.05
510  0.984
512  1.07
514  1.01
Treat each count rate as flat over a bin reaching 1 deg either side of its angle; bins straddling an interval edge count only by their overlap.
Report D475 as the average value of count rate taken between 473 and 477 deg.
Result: 1.12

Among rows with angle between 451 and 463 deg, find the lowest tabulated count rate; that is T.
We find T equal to 0.46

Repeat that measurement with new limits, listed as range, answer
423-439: 0.707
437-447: 0.568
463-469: 0.874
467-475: 0.987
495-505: 0.916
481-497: 0.894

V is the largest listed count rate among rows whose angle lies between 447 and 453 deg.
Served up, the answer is 0.463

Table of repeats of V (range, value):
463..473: 1.07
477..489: 1.1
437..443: 0.707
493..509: 1.08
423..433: 1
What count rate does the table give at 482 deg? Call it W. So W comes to 1.01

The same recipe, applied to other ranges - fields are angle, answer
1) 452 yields 0.46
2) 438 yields 0.707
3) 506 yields 1.08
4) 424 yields 1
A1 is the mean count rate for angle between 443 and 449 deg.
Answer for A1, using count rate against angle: 0.538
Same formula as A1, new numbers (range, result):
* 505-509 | 1.06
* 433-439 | 0.813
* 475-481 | 1.1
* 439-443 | 0.639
